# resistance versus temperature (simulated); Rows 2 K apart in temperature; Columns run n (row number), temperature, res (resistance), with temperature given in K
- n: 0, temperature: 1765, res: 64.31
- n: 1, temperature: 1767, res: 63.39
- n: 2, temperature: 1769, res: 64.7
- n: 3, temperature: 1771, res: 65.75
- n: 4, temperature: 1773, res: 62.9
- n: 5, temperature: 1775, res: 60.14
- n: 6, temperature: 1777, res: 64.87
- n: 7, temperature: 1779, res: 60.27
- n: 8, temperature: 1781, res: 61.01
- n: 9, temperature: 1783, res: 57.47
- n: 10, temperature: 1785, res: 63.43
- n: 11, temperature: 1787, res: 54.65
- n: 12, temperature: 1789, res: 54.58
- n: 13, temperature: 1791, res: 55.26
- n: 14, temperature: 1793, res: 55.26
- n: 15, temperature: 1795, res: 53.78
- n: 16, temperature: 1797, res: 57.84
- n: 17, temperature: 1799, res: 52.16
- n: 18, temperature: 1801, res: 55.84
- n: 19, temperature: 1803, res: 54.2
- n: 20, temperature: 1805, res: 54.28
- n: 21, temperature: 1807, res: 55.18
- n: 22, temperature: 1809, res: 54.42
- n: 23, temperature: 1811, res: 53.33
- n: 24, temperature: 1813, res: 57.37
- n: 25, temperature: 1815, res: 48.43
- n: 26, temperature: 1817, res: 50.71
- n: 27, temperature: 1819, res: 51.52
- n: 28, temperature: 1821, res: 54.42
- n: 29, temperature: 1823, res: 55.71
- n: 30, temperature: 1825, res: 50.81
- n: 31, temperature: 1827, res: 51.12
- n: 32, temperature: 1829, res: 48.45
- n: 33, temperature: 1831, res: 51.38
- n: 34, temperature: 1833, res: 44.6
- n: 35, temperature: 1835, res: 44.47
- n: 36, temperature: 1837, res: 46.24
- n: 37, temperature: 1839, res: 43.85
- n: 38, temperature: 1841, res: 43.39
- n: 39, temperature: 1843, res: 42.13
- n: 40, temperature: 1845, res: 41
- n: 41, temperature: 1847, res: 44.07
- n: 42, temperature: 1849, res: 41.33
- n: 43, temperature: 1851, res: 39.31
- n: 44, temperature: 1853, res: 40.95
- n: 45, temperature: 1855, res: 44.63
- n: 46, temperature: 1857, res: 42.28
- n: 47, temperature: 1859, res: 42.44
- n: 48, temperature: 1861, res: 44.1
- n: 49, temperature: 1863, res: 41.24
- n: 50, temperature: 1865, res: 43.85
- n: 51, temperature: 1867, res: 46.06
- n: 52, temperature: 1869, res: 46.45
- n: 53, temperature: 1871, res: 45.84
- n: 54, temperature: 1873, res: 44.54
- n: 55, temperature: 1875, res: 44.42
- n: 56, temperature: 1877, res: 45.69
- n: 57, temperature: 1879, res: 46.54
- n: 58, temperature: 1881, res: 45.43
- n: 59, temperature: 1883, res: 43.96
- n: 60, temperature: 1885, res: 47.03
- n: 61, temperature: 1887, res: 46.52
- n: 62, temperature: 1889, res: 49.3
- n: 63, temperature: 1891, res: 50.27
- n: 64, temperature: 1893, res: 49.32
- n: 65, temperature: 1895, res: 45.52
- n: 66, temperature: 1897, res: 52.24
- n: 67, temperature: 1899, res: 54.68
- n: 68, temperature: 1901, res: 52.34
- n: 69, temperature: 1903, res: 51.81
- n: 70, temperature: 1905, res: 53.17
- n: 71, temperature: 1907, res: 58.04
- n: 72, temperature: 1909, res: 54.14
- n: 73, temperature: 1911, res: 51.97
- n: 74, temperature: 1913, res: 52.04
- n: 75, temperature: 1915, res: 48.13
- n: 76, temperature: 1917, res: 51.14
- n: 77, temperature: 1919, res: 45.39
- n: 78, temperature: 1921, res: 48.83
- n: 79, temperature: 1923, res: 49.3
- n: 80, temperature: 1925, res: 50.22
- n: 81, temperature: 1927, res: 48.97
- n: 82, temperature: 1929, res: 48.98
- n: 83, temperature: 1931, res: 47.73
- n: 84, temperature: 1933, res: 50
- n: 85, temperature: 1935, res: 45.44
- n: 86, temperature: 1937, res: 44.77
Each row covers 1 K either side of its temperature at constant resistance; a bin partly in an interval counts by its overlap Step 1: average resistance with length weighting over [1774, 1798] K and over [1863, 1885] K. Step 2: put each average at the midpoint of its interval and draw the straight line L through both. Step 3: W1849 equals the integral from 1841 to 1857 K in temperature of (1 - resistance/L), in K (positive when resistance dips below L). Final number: 2.24 K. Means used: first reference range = 58.2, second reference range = 45.2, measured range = 42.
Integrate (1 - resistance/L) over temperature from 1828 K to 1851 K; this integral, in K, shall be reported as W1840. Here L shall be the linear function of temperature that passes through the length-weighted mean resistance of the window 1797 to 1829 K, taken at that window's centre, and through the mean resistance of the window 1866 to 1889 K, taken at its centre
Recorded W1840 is 2.7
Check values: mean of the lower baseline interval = 53.3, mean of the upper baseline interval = 45.8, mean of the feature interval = 44.4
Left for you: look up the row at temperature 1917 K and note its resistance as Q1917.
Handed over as 51.14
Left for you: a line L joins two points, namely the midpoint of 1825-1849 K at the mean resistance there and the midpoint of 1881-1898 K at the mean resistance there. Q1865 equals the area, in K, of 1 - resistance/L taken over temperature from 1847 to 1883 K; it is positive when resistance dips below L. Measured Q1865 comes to 2.3 K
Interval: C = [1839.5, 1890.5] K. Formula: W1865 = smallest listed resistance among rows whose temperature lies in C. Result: 39.31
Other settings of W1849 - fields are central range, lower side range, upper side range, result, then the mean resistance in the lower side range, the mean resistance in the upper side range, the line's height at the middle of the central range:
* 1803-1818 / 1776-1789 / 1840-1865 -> -0.17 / 59.8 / 42.3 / 52.8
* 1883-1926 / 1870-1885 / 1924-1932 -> -2.84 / 45.3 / 49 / 47.3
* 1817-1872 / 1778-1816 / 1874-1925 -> 7.46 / 55.7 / 49.5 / 52.8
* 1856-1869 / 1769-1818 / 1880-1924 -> 2.22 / 57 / 50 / 52.5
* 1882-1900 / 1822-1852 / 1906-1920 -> 0.42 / 45.9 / 51.6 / 49.9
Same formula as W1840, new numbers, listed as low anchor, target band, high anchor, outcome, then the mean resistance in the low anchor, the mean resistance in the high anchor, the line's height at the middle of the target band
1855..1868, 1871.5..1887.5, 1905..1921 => 0.3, 43.4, 51.5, 46.2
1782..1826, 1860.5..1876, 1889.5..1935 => 2.3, 54.6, 50.5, 52.2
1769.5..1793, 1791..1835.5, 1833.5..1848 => -1.4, 59.9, 43.6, 51.2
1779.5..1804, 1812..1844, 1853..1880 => 1.0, 56.4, 44.3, 50.5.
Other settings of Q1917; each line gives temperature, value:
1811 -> 53.33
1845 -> 41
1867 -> 46.06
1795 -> 53.78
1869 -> 46.45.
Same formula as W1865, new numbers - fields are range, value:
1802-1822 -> 48.43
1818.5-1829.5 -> 48.45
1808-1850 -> 41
